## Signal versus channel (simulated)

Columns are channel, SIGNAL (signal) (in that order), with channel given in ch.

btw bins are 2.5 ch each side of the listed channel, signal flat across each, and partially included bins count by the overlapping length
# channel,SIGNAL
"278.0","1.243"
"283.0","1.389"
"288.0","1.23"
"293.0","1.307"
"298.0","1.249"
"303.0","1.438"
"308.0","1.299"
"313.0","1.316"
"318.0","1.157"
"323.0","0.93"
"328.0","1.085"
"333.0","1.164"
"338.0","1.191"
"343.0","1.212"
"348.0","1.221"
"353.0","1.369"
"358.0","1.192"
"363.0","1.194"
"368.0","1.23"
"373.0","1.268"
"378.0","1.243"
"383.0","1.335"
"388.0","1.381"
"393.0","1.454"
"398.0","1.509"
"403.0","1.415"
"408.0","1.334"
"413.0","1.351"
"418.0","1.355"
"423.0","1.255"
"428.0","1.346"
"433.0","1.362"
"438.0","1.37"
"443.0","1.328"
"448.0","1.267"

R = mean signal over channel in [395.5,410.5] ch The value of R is 1.42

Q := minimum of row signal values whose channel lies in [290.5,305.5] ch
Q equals 1.249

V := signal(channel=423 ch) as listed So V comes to 1.255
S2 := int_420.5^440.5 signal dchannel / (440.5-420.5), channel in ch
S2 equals 1.33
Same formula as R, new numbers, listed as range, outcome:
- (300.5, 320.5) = 1.3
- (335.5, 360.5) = 1.24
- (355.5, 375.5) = 1.22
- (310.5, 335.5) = 1.13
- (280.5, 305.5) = 1.32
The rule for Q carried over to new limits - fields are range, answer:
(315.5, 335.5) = 0.93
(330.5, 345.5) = 1.164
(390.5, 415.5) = 1.334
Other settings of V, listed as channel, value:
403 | 1.415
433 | 1.362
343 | 1.212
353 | 1.369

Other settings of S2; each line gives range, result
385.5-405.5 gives 1.44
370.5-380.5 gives 1.26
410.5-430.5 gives 1.33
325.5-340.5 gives 1.15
